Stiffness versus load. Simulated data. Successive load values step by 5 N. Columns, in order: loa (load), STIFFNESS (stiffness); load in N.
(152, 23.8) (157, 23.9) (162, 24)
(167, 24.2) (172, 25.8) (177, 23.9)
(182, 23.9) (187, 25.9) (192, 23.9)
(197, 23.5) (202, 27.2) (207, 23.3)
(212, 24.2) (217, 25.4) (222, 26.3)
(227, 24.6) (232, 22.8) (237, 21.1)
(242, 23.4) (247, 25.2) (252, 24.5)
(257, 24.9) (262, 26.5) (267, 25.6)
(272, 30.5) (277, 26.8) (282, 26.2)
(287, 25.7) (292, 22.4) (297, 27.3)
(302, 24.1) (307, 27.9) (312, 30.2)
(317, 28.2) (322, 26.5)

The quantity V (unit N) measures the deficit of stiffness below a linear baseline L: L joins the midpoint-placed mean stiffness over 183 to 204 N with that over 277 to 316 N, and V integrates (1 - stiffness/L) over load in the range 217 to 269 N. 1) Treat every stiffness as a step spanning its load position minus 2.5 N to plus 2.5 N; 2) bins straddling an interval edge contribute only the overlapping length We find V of 2.3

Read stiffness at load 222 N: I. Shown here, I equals 26.3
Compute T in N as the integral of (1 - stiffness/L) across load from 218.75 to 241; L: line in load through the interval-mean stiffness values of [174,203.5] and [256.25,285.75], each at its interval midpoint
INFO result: 1.7 N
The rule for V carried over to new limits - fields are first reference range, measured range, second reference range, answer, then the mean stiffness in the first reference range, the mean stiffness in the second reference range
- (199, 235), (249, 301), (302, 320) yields 1.6 N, 24.8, 28.1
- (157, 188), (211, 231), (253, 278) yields 0.5 N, 24.5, 26.7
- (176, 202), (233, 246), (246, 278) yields 1.6 N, 24.5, 26.3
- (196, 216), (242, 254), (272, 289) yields 0.6 N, 24.7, 26.9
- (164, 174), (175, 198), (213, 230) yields 0.7 N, 24.9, 25.2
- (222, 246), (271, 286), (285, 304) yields -1.8 N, 23.5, 24.9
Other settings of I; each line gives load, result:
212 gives 24.2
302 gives 24.1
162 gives 24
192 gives 23.9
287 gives 25.7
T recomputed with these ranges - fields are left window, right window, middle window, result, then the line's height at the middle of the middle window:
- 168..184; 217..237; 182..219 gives -0.48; 24.4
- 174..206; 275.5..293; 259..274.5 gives -1.32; 25.3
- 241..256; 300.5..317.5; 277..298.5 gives 0.90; 26.6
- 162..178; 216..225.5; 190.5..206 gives 0.30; 25.3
